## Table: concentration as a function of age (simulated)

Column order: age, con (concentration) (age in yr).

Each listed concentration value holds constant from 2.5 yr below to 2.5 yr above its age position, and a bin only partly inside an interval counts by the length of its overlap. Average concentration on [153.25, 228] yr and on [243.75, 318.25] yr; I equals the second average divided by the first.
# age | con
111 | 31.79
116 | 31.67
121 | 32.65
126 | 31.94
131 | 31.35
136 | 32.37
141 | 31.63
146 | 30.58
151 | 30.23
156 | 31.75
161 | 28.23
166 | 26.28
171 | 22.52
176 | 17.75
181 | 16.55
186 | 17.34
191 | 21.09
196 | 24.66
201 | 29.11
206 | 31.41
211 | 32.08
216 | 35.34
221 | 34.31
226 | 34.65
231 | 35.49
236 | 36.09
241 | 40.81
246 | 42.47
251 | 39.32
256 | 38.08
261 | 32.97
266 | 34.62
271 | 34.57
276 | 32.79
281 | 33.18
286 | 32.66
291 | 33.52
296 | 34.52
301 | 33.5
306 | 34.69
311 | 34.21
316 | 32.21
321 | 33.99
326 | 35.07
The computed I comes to 1.30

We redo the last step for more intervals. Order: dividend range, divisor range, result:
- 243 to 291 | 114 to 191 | 1.30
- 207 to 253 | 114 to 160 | 1.16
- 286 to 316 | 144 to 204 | 1.37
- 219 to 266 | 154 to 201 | 1.60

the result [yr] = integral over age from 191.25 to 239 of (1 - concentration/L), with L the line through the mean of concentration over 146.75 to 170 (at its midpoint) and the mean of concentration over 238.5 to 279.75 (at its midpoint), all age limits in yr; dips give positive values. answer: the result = 1.9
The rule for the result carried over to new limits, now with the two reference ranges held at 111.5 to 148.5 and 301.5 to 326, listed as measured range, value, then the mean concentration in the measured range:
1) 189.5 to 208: 3.3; 26.7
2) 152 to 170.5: 2.2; 28.2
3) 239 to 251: -2.9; 41.2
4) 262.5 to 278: -0.3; 34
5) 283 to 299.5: 0.0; 33.6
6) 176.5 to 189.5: 6.0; 17.4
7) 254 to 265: -0.7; 35.3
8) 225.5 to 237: -0.9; 35.5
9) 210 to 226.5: -0.7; 34.2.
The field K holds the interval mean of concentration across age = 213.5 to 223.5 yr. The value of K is 34.8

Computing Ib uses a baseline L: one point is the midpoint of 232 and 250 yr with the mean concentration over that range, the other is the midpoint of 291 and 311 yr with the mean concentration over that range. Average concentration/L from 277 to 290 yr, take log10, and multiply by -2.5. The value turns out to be 0.085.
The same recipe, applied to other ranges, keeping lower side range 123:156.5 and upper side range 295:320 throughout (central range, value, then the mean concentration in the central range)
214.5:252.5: -0.142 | 37.3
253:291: -0.028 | 34.2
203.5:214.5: 0.011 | 32.1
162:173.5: 0.265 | 24.9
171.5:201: 0.486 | 20.5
